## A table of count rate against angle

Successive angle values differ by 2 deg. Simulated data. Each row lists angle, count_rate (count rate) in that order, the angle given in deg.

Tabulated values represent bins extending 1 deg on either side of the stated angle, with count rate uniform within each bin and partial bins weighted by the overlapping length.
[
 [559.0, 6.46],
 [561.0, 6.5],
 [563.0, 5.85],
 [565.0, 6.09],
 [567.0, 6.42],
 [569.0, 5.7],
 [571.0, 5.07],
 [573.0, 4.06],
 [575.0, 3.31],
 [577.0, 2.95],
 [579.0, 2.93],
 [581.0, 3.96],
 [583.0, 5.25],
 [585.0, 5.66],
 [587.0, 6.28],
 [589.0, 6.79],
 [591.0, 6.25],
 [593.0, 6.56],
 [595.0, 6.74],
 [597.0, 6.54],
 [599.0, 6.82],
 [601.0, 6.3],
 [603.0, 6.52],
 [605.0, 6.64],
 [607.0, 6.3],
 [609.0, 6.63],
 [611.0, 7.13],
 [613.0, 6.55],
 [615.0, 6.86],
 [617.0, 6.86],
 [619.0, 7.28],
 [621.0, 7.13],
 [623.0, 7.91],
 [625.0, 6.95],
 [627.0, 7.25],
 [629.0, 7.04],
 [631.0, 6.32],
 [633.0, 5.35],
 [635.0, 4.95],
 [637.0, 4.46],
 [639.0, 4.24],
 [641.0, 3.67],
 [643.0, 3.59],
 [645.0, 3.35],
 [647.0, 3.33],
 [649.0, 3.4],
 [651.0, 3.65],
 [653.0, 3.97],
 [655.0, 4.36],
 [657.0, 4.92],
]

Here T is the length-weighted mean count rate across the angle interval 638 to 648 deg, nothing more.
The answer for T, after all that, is 3.64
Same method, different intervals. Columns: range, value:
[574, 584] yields 3.68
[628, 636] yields 5.92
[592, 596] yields 6.65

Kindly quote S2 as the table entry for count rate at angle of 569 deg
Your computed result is 5.7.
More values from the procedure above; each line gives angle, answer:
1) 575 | 3.31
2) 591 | 6.25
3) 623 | 7.91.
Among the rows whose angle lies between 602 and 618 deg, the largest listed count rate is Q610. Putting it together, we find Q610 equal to 7.13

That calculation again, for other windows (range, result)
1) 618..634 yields 7.91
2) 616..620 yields 7.28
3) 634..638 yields 4.95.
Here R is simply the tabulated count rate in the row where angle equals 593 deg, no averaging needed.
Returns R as 6.56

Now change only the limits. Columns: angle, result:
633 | 5.35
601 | 6.3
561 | 6.5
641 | 3.67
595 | 6.74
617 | 6.86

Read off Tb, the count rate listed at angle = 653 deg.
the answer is 3.97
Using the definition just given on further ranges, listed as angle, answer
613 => 6.55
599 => 6.82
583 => 5.25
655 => 4.36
